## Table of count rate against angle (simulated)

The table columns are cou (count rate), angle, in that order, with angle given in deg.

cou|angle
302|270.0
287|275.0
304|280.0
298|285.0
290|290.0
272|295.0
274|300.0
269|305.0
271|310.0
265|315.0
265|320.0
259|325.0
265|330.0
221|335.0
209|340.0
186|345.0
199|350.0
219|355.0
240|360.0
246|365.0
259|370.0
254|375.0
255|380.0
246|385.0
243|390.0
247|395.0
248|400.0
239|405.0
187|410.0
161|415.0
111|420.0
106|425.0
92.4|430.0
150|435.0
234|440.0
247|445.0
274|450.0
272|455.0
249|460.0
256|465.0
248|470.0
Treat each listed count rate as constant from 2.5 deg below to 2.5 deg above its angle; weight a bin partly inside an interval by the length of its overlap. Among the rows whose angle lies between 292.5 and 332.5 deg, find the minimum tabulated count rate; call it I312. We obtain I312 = 259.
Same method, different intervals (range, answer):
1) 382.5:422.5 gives 111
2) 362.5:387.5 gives 246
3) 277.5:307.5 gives 269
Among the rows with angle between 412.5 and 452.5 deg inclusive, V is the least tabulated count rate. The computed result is 92.4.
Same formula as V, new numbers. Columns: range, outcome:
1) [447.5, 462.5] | 249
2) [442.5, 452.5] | 247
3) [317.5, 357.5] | 186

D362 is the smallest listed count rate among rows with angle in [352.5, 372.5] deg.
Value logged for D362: 219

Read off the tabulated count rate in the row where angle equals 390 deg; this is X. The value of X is 243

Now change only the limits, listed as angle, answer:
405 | 239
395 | 247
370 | 259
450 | 274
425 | 106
